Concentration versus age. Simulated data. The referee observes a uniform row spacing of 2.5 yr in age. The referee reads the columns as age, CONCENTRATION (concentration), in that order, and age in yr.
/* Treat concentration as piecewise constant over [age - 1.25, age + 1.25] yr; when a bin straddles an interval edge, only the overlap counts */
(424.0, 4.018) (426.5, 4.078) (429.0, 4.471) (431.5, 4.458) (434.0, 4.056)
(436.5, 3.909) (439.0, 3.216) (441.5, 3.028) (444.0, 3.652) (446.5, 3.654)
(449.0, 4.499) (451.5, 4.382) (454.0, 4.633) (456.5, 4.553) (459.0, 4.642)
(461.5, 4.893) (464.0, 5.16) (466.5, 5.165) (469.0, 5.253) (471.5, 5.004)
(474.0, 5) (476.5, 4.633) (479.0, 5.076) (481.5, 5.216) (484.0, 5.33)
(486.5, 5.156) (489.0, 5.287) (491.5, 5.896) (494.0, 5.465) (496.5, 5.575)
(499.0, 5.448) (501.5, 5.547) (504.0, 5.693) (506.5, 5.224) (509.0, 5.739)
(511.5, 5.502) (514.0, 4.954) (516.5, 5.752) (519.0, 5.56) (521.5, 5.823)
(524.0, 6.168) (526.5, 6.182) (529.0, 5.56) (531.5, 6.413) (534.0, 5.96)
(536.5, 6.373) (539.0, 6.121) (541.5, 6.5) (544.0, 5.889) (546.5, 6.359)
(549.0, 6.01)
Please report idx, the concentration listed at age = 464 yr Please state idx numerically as 5.16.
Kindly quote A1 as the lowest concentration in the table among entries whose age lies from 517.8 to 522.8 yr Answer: 5.56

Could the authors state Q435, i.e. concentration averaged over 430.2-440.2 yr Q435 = 3.92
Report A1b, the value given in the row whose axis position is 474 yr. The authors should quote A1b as 5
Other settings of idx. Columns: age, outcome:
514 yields 4.954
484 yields 5.33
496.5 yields 5.575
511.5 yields 5.502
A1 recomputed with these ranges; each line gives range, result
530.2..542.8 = 5.96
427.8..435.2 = 4.056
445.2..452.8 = 3.654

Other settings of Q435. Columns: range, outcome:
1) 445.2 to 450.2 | 4.07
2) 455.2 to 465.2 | 4.81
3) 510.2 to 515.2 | 5.24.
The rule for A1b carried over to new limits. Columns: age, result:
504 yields 5.693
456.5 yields 4.553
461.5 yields 4.893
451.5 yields 4.382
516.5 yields 5.752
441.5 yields 3.028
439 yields 3.216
